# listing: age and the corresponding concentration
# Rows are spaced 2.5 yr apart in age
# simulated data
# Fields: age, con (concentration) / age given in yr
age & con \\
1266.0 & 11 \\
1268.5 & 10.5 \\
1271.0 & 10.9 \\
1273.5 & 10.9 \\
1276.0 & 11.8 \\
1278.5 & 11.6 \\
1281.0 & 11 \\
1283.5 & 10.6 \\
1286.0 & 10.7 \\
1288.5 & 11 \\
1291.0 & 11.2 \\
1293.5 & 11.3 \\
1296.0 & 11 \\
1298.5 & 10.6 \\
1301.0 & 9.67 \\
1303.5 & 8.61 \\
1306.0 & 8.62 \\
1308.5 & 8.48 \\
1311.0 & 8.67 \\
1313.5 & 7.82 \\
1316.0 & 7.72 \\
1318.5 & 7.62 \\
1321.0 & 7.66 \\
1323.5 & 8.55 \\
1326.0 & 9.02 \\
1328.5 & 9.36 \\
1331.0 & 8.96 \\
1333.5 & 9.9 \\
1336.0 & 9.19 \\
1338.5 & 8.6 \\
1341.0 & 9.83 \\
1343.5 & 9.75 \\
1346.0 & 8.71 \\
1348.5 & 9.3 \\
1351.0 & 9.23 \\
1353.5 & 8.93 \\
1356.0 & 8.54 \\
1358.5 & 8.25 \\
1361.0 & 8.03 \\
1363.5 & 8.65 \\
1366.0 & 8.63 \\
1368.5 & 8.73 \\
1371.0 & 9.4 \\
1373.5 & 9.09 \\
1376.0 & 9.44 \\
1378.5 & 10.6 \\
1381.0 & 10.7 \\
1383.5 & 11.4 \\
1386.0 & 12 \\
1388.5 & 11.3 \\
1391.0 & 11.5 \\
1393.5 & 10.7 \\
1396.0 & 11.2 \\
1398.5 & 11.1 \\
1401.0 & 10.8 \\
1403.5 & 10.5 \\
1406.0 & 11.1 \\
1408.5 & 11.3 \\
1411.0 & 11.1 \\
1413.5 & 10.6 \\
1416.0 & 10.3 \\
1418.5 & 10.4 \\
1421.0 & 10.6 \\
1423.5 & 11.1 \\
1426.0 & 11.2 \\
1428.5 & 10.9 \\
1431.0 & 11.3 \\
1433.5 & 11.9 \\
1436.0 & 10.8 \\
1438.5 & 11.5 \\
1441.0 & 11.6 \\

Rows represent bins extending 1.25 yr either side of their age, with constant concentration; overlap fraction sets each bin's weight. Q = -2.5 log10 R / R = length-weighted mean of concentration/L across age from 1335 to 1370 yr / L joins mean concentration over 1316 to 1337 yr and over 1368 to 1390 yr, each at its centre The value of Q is 0.07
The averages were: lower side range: 8.71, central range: 8.89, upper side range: 10.4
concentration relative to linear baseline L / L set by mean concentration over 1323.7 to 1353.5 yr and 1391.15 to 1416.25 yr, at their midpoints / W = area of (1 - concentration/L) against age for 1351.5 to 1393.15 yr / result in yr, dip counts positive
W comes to 1.71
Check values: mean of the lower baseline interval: 9.22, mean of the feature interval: 9.71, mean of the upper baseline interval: 10.9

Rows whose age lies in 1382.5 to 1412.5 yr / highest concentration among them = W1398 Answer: 12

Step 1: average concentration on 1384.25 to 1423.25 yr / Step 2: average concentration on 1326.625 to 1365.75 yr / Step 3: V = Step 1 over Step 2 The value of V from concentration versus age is 1.22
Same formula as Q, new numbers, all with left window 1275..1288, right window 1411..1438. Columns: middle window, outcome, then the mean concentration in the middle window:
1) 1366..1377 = 0.21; 9.1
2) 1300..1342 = 0.26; 8.71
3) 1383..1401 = -0.03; 11.3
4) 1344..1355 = 0.21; 9.08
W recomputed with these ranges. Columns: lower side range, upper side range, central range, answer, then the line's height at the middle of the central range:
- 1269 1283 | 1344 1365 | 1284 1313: 1.5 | 10.5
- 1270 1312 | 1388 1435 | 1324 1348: 3.1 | 10.6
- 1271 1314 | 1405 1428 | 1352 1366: 2.7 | 10.6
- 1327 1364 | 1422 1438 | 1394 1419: -0.6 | 10.6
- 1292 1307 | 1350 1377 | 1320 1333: 1.0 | 9.5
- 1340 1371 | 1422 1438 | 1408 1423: 0.1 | 10.8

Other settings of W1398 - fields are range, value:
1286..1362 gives 11.3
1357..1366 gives 8.65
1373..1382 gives 10.7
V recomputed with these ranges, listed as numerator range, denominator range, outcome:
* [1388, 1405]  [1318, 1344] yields 1.23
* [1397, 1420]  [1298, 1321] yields 1.27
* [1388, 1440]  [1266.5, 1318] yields 1.09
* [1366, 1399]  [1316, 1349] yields 1.18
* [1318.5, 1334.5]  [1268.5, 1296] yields 0.79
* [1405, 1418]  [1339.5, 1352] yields 1.16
